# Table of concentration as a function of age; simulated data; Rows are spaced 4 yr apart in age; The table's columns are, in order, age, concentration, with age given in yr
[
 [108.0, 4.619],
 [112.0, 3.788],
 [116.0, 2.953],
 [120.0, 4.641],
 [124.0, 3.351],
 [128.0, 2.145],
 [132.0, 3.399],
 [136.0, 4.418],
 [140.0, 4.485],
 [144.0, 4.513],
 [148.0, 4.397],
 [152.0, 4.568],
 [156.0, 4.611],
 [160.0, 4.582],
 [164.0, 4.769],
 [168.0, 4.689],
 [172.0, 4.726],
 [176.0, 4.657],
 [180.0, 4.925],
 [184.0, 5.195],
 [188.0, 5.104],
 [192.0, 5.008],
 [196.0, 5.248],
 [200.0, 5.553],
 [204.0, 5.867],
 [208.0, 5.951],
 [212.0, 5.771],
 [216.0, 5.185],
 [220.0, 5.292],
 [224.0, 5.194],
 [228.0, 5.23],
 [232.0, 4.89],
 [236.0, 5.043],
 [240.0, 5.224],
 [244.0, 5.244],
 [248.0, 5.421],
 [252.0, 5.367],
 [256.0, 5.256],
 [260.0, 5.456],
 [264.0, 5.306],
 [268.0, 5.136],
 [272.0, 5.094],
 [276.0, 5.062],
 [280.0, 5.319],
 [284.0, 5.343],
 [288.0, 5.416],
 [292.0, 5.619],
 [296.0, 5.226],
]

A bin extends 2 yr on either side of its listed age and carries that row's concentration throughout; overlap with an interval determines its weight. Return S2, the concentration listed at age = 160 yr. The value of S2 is 4.582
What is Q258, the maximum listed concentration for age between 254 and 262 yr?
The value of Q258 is 5.456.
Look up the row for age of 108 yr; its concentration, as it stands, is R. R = 4.619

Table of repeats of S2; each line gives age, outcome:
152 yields 4.568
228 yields 5.23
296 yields 5.226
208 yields 5.951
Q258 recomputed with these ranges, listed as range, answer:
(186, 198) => 5.248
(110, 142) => 4.641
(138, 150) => 4.513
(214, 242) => 5.292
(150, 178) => 4.769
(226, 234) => 5.23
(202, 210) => 5.951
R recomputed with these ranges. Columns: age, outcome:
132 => 3.399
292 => 5.619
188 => 5.104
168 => 4.689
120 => 4.641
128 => 2.145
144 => 4.513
